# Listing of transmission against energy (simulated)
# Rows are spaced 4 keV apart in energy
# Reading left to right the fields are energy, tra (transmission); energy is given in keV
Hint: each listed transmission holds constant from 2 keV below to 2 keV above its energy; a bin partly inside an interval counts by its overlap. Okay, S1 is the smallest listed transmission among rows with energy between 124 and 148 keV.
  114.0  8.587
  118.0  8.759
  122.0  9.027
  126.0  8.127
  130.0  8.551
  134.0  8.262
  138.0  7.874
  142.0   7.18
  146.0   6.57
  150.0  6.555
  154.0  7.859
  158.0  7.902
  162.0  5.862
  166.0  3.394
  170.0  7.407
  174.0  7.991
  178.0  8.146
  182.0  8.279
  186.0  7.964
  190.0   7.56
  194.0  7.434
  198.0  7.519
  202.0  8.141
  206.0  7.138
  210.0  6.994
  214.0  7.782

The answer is 6.57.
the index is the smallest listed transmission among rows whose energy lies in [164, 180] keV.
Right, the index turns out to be 3.394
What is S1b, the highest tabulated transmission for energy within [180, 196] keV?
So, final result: 8.279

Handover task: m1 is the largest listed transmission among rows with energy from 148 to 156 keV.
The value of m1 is 7.859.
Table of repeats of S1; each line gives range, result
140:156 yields 6.555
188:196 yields 7.434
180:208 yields 7.138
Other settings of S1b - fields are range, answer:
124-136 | 8.551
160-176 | 7.991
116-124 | 9.027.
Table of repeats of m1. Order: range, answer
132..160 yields 8.262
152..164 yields 7.902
